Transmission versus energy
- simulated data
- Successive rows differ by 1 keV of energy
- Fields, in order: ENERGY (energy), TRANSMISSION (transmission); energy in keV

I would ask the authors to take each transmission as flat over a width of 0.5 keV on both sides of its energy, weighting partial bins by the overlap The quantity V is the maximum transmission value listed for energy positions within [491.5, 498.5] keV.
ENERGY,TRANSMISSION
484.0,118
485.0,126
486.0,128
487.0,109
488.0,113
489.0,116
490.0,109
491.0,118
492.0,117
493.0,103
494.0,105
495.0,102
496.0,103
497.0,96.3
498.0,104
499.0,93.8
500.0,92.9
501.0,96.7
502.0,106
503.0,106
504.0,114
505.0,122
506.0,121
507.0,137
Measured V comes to 117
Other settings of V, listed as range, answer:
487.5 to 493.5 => 118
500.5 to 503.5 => 106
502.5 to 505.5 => 122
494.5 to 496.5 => 103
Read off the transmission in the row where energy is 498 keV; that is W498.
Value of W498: 104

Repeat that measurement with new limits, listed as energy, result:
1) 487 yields 109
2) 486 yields 128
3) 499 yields 93.8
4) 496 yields 103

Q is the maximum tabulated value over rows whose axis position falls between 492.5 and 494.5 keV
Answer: 105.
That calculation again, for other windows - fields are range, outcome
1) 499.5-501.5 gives 96.7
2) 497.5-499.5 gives 104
